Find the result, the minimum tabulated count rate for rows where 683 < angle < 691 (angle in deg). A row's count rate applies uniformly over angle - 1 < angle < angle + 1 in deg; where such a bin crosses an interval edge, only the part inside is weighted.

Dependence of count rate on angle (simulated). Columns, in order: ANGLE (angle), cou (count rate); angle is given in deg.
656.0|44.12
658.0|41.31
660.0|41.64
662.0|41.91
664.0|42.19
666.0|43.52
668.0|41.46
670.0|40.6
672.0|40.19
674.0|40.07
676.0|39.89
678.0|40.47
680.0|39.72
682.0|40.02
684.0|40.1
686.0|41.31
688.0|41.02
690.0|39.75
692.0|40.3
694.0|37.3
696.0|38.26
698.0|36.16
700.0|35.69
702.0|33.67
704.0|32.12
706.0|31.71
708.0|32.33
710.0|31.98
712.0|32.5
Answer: 39.75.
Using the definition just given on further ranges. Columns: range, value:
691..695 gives 37.3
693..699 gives 36.16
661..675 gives 40.07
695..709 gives 31.71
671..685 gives 39.72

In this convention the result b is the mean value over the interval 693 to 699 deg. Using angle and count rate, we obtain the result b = 37.2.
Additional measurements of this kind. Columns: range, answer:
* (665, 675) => 41.2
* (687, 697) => 39.3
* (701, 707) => 32.5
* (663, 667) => 42.9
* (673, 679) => 40.1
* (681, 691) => 40.4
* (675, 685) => 40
